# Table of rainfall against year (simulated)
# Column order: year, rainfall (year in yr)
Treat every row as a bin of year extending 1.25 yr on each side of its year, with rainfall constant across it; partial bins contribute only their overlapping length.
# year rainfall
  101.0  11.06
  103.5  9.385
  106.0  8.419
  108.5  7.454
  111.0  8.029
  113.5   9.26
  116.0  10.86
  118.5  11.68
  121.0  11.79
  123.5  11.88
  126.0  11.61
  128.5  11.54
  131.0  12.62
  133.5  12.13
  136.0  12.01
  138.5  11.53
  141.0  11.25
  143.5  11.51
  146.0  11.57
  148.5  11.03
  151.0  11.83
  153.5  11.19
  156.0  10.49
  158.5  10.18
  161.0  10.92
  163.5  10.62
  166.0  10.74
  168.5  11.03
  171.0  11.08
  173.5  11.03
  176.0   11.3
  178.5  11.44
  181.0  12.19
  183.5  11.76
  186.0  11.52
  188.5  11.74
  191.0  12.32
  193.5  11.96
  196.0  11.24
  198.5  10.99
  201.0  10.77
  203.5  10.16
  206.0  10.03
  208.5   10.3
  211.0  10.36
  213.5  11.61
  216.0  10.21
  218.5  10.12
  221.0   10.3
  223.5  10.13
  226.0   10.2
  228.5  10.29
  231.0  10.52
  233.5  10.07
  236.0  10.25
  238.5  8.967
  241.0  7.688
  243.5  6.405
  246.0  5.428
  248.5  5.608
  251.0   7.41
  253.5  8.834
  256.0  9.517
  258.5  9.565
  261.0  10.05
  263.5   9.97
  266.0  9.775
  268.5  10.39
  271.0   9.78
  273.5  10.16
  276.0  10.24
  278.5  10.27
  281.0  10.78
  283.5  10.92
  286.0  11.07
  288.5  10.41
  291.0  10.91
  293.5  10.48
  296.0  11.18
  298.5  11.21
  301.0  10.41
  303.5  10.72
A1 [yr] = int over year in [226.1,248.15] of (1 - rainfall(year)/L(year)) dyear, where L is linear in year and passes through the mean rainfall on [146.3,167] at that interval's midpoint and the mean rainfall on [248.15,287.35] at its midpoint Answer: 3.1 yr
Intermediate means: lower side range 10.9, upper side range 9.74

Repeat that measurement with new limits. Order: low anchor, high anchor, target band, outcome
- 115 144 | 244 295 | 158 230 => -1.4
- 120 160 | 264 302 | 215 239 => 1.7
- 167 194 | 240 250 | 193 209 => -1.4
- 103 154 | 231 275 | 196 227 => -3.0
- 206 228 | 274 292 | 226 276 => 7.0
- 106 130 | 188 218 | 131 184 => -3.3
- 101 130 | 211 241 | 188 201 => -1.8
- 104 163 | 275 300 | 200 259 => 7.9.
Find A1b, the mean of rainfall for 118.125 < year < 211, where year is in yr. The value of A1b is 11.3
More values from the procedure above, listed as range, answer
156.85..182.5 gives 11.1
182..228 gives 10.9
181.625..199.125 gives 11.7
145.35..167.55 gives 10.9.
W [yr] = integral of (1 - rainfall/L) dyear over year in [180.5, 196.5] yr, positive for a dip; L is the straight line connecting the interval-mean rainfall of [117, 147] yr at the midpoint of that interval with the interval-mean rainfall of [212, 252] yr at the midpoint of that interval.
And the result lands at -2.5 yr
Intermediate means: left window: 11.8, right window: 9.09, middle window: 11.8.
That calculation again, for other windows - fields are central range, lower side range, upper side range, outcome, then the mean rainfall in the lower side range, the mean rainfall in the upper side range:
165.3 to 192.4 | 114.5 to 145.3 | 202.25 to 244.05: -1.86 yr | 11.7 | 9.92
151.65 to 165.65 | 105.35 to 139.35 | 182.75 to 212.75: 0.27 yr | 10.8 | 11.1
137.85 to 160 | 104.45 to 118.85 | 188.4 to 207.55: -2.63 yr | 9.14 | 11.1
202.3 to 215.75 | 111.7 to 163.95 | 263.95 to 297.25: 0.51 yr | 11.3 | 10.5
